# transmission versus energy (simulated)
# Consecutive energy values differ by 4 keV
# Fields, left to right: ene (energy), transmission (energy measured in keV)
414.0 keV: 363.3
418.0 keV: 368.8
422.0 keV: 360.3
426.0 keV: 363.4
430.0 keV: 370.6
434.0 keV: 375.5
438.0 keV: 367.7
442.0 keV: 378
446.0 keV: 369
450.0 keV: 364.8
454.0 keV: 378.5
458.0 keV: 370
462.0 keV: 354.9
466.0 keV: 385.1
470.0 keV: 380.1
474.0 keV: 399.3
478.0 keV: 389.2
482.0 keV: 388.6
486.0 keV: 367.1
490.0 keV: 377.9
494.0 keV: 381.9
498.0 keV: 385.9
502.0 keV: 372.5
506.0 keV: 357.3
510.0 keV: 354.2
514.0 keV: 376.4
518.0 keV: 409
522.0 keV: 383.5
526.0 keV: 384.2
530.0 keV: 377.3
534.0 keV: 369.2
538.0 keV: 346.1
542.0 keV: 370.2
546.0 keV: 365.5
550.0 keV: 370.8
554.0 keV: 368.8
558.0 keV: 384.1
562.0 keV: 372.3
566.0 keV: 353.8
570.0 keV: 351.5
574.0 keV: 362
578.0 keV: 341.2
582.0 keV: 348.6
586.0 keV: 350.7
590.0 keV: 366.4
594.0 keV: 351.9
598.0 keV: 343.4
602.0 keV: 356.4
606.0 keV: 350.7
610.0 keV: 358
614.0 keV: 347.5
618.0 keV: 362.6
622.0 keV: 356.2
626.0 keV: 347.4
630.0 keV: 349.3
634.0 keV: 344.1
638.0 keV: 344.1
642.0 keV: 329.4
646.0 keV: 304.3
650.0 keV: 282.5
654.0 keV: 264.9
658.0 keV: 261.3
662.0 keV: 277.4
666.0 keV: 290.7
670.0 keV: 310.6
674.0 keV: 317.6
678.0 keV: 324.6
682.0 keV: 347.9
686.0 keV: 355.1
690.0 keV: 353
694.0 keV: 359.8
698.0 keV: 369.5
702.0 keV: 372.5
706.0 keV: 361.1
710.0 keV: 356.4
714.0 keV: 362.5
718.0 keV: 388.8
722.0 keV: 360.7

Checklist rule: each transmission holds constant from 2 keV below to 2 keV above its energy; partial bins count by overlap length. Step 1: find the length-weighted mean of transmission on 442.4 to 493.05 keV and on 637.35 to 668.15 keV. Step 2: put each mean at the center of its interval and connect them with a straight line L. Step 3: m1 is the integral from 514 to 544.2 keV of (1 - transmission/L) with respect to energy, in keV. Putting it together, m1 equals -2.4 keV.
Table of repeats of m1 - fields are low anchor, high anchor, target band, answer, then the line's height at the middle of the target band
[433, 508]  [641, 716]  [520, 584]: -1.6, 357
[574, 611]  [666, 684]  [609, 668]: 2.6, 335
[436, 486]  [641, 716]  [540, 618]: -2.1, 349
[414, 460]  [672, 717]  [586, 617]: 0.5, 359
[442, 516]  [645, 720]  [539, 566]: -0.8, 359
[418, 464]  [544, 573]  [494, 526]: -0.9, 367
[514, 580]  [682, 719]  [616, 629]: 0.4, 366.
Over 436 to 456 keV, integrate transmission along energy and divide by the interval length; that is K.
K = 372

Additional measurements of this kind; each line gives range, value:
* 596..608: 350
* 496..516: 369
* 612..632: 353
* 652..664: 268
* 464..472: 383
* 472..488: 386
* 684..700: 359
